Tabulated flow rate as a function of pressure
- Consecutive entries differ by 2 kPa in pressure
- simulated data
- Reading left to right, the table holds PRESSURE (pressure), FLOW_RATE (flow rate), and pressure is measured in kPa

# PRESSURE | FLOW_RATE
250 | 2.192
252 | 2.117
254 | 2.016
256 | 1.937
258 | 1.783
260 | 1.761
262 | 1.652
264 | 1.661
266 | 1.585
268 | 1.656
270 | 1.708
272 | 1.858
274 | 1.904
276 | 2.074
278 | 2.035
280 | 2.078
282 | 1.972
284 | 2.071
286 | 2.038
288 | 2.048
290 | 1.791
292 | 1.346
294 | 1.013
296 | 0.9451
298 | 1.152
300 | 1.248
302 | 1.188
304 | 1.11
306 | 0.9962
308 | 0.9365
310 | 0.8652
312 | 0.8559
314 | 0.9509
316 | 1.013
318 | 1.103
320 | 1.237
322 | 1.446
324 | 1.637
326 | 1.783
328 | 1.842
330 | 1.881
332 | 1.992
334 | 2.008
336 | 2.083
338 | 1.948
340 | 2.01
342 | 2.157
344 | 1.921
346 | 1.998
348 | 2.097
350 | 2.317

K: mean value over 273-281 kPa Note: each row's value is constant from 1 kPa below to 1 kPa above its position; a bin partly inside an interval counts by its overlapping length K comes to 2.02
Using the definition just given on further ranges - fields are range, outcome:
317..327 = 1.44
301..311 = 1.02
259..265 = 1.69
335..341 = 2.01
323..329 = 1.75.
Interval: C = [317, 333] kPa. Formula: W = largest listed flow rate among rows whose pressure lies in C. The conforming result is 1.992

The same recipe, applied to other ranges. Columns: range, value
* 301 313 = 1.188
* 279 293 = 2.078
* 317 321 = 1.237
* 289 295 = 1.791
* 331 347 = 2.157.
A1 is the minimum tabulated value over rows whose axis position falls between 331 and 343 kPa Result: 1.948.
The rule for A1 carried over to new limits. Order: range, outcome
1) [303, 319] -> 0.8559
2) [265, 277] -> 1.585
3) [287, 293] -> 1.346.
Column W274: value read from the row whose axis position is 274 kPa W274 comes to 1.904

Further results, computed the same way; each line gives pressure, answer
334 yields 2.008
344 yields 1.921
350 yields 2.317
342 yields 2.157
